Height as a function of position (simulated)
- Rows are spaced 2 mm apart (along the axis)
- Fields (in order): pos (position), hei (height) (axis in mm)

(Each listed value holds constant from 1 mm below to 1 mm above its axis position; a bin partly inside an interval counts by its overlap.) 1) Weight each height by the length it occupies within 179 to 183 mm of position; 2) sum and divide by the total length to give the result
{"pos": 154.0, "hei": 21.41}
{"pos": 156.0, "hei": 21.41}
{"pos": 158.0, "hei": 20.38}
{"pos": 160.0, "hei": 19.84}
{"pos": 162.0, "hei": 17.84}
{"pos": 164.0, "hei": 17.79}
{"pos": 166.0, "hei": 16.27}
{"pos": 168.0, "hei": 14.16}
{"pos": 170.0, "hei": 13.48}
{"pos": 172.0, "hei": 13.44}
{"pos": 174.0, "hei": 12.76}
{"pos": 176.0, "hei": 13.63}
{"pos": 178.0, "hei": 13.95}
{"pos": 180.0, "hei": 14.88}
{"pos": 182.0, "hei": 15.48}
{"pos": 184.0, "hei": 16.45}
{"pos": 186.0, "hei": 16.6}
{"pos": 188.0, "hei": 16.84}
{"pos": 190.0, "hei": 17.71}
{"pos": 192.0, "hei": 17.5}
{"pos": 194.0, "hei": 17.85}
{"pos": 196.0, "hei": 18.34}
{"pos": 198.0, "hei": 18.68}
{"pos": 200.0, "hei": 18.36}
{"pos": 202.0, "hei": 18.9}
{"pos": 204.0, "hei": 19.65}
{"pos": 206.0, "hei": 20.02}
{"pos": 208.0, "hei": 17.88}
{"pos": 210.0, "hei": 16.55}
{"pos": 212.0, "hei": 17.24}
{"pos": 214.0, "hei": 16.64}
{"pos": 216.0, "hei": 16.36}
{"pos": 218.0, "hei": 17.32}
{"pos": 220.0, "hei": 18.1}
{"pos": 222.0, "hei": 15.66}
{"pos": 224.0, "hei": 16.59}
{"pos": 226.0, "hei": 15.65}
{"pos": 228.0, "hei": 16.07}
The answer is 15.2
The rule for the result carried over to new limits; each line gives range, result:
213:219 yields 16.8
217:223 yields 17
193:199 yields 18.3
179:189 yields 16.1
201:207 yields 19.5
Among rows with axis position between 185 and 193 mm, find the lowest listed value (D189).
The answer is 16.6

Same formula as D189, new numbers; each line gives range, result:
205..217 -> 16.36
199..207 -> 18.36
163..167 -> 16.27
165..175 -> 12.76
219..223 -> 15.66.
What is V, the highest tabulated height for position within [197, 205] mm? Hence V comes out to 19.65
